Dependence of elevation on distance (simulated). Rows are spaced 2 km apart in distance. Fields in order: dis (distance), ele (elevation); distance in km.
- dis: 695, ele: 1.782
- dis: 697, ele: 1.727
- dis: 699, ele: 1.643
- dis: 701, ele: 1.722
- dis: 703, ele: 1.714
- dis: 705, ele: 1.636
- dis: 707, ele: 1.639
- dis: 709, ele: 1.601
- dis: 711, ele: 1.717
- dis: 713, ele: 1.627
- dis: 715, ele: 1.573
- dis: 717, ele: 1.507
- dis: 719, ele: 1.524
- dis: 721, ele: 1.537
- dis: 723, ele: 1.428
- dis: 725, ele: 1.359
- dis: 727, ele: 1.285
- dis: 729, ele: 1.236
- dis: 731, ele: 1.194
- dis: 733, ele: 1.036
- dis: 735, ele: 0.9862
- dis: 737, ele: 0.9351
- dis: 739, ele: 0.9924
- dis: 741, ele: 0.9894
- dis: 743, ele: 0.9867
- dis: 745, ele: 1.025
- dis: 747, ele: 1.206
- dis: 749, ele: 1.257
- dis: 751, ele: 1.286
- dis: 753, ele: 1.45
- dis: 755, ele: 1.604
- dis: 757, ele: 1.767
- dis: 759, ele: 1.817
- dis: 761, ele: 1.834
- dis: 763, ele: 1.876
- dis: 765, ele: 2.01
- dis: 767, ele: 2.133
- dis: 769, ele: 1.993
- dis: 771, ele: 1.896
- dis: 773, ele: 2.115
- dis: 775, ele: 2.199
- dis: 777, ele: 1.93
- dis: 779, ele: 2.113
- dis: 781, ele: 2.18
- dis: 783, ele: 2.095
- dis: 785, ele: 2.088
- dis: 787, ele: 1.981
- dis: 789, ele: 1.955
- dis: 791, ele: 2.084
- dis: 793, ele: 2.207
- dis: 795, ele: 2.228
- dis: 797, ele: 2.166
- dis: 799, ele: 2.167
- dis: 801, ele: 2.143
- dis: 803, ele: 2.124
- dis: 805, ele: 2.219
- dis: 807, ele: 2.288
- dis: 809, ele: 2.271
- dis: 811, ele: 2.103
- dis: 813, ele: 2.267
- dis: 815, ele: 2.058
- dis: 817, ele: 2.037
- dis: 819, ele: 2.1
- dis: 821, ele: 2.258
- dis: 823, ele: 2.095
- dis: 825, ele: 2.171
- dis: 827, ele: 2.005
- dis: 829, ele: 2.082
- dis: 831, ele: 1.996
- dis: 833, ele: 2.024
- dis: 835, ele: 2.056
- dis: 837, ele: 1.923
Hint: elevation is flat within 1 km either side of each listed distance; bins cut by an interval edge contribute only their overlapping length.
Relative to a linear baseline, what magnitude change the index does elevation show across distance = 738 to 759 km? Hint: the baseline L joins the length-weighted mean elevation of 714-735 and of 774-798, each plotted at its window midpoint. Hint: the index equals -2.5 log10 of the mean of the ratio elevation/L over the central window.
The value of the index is 0.277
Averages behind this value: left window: 1.35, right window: 2.1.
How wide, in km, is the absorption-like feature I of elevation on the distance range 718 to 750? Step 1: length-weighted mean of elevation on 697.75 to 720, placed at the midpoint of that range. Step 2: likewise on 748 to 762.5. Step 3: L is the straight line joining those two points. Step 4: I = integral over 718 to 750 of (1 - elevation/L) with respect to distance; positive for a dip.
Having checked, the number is 8.36 km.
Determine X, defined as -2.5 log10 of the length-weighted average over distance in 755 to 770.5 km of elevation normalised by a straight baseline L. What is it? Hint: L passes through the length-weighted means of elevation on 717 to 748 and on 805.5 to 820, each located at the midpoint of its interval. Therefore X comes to -0.21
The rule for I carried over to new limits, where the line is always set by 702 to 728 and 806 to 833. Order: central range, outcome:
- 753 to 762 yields 0.3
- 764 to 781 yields -1.7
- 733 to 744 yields 4.6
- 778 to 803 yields -1.9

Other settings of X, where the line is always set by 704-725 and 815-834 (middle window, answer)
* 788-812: -0.10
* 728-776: 0.18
